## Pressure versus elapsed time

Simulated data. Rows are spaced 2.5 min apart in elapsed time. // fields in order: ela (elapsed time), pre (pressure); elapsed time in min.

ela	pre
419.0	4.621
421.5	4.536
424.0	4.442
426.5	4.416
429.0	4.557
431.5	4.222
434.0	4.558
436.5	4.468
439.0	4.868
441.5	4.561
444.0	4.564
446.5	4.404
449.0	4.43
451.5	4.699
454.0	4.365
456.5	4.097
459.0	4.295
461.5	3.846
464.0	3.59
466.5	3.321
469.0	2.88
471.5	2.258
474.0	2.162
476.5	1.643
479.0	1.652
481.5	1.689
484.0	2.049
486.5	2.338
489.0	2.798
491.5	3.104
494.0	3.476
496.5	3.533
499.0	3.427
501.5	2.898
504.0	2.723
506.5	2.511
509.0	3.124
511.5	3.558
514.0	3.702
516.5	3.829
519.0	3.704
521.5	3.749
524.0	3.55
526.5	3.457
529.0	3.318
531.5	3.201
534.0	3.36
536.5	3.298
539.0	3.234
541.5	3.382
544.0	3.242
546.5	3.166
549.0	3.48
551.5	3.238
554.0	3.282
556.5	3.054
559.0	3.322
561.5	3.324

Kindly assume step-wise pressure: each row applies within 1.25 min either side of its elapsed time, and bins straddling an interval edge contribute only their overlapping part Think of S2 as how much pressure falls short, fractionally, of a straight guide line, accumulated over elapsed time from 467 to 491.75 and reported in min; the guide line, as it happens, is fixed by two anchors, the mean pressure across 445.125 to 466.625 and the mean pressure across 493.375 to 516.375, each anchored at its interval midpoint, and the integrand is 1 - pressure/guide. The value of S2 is 9.7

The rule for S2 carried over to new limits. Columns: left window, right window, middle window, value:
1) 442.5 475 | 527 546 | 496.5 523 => 0.9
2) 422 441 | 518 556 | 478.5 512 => 9.0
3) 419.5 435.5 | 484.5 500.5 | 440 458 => -2.0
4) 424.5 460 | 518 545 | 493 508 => 2.7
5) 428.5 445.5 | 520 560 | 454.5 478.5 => 6.3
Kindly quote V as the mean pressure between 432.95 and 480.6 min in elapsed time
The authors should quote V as 3.7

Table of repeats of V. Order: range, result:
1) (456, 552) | 3.12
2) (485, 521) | 3.2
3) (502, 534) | 3.36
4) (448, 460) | 4.38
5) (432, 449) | 4.54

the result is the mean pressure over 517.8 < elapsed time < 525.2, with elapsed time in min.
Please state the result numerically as 3.67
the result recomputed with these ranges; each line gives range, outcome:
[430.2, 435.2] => 4.39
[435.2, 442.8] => 4.63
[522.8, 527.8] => 3.5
